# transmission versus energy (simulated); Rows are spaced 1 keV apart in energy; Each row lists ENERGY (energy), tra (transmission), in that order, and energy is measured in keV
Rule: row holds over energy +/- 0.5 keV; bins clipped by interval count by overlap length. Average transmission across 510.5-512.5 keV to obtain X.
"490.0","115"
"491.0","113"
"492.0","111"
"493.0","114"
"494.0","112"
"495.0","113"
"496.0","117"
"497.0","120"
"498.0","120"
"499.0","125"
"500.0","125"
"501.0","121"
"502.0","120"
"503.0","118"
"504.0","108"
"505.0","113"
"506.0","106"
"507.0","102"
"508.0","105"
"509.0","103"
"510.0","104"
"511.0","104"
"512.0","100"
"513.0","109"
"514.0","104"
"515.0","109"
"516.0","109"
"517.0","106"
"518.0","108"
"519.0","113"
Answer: 102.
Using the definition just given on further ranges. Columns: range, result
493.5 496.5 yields 114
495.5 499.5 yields 120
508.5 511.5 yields 104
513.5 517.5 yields 107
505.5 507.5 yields 104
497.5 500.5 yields 123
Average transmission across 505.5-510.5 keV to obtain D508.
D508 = 104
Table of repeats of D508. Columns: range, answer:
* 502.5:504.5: 113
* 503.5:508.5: 107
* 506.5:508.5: 104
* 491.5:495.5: 112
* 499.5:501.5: 123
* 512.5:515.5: 107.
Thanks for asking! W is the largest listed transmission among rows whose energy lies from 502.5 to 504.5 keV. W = 118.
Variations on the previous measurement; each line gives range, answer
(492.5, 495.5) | 114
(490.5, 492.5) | 113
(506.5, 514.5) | 109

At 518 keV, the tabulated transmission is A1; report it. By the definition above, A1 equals 108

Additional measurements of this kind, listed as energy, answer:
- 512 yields 100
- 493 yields 114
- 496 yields 117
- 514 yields 104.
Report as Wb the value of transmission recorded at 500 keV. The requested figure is 125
